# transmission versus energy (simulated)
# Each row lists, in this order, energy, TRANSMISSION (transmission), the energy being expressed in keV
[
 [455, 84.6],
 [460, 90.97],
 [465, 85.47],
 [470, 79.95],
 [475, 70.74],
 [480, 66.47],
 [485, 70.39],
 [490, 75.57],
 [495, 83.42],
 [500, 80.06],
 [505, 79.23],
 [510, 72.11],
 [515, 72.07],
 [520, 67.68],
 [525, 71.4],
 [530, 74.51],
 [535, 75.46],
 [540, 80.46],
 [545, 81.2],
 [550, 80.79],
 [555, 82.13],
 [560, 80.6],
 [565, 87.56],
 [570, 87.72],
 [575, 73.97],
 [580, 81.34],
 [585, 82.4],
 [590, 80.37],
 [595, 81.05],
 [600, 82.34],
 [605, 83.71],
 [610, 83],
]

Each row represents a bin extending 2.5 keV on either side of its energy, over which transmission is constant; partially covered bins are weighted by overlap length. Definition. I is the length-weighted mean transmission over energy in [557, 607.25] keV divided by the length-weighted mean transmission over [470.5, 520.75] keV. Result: 1.11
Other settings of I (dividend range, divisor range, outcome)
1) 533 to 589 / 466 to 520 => 1.08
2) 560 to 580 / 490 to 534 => 1.10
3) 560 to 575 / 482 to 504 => 1.09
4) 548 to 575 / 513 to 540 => 1.14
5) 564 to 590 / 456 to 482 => 1.04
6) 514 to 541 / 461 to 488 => 0.97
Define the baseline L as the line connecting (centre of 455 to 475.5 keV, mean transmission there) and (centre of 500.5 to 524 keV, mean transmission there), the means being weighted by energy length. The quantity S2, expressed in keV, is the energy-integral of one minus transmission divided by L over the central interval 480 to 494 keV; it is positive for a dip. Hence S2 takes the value 1.0 keV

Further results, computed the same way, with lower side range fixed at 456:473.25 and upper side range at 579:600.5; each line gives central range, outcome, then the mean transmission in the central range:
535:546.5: 0.4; 79.6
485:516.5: 2.7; 76.7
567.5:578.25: 0.1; 80.9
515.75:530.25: 2.2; 70.8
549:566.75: -0.1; 82.7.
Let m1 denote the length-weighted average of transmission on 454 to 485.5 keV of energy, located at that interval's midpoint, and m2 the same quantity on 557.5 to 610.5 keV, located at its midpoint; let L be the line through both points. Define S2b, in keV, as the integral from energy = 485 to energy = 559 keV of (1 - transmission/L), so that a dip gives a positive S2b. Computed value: 3.2 keV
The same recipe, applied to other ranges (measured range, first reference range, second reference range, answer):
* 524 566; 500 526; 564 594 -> -0.99 keV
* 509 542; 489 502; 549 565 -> 3.18 keV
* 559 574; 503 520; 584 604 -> -1.10 keV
